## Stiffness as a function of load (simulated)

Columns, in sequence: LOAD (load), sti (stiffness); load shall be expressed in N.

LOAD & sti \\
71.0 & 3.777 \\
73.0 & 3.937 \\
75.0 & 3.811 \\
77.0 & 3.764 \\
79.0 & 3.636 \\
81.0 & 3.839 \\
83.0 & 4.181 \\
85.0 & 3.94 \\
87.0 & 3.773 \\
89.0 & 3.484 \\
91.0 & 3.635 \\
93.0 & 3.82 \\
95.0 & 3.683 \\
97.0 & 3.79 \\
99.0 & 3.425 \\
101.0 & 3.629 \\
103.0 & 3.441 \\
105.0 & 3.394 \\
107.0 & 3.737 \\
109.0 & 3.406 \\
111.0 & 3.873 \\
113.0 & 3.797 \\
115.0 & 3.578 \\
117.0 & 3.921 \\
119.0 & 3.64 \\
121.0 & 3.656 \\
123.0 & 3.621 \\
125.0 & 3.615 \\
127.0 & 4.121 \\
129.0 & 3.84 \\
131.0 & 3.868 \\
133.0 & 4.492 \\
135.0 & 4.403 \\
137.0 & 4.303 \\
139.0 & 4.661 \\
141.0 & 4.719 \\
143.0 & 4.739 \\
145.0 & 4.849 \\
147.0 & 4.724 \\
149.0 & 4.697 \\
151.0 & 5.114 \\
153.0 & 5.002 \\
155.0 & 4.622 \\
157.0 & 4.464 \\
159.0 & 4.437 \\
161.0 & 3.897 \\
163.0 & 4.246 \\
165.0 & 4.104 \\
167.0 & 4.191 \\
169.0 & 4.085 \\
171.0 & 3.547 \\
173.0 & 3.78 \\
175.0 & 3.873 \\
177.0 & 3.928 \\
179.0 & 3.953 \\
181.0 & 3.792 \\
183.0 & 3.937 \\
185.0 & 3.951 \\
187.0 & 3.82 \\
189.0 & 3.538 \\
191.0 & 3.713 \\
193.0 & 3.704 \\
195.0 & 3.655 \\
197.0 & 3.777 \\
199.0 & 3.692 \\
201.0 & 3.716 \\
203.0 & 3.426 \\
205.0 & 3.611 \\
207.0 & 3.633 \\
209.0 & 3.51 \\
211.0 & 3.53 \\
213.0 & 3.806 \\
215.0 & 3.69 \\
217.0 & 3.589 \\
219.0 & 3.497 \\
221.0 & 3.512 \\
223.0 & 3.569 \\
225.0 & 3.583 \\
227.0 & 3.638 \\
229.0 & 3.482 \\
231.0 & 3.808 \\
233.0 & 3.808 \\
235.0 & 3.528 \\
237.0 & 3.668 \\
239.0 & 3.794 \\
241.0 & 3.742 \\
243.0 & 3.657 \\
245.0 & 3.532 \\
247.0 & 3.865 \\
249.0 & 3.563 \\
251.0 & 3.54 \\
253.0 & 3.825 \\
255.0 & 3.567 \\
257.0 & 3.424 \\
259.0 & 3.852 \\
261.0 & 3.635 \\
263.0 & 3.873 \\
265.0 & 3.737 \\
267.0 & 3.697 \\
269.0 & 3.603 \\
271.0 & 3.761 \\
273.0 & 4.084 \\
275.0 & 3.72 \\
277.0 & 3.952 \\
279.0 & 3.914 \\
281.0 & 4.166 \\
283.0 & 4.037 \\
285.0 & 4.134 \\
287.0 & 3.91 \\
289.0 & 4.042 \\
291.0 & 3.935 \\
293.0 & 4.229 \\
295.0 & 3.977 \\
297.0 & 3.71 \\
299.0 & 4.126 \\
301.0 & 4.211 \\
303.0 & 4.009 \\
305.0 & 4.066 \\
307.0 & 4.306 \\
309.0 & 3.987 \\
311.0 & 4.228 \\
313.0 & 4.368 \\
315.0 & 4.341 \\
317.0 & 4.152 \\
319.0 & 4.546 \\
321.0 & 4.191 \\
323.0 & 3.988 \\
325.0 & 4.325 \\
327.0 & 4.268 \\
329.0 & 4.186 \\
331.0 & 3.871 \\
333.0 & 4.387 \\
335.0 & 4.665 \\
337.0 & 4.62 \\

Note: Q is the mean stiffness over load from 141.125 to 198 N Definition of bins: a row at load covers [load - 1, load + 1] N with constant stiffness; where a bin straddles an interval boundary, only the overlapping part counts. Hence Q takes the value 4.16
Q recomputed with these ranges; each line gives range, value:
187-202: 3.69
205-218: 3.63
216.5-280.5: 3.69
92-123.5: 3.65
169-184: 3.85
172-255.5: 3.69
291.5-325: 4.15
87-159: 4.05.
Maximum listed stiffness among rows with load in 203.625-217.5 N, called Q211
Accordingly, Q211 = 3.806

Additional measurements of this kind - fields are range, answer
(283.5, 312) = 4.306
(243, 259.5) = 3.865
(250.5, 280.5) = 4.084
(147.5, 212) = 5.114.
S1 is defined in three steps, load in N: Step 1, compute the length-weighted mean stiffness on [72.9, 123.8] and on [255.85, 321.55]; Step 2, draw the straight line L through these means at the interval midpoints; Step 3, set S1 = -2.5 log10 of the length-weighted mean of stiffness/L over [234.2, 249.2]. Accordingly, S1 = 0.071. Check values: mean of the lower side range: 3.7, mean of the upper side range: 4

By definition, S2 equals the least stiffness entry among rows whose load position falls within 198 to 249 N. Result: 3.426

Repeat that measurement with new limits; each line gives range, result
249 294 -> 3.424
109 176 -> 3.406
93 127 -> 3.394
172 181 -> 3.78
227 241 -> 3.482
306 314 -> 3.987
